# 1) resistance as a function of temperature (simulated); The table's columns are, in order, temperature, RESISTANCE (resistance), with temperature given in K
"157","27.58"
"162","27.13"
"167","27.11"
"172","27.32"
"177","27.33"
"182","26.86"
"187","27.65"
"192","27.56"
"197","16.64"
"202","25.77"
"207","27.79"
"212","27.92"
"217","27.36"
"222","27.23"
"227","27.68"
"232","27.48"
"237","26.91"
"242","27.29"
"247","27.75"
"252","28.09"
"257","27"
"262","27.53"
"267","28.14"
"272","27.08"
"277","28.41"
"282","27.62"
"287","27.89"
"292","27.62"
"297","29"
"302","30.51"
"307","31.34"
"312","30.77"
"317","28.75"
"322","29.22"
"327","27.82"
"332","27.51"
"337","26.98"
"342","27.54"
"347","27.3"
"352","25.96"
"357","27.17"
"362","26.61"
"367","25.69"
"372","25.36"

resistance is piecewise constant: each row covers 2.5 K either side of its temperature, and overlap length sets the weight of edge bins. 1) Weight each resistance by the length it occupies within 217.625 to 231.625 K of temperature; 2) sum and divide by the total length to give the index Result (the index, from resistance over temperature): 27.4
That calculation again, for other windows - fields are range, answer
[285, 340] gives 28.9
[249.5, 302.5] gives 28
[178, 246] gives 26.5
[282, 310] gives 29.2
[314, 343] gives 28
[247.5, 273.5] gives 27.6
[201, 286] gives 27.5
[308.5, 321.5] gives 29.8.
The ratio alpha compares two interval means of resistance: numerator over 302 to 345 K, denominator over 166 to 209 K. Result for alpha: 1.11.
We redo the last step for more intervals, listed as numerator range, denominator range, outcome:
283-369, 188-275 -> 1.05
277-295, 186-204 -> 1.16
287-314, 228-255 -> 1.08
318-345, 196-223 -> 1.08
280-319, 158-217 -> 1.11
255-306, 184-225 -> 1.08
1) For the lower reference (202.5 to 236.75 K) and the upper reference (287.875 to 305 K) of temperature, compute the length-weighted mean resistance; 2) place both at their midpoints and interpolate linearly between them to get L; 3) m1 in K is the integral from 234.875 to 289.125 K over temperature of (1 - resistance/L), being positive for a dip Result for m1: 1.31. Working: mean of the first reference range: 27.4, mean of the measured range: 27.6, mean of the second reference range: 29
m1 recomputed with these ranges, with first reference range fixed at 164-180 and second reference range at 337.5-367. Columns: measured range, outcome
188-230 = 1.7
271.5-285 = -0.4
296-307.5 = -1.4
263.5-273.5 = -0.2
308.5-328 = -1.8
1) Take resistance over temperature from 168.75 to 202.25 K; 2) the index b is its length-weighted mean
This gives 25.6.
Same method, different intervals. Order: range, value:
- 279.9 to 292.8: 27.7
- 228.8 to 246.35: 27.3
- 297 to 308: 30.4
